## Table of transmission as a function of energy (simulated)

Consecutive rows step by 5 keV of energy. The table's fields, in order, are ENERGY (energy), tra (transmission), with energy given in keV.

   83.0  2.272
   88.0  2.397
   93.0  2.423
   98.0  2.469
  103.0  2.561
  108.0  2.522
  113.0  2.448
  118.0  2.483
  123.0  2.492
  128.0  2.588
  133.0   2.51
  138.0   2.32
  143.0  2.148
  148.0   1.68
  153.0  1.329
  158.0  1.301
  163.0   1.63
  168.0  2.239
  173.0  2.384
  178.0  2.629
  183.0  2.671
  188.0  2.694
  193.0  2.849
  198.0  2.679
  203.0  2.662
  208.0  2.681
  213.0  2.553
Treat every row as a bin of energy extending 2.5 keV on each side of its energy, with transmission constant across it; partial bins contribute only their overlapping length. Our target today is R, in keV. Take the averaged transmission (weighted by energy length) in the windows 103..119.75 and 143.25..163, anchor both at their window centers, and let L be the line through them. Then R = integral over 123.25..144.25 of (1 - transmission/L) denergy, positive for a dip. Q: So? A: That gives -4.6 keV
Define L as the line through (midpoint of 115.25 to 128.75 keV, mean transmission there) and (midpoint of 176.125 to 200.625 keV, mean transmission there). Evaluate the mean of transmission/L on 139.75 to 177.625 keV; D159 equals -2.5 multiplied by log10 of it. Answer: 0.366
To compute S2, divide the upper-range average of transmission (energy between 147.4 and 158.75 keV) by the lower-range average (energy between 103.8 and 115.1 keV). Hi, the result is 0.6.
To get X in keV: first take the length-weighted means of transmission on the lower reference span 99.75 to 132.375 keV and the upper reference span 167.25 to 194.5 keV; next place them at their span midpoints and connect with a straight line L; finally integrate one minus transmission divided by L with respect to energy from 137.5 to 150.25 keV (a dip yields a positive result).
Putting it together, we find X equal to 2.7 keV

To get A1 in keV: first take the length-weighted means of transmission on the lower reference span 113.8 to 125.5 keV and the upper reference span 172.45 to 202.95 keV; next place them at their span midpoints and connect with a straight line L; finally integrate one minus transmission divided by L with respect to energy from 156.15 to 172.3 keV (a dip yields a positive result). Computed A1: 4.9 keV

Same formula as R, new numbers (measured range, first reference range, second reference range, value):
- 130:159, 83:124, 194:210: 7.1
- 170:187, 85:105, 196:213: 0.3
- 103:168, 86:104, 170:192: 9.7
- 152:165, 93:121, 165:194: 5.7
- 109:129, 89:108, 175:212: 0.2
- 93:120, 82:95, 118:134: -0.5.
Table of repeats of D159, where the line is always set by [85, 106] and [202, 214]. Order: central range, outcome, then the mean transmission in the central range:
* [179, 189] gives -0.030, 2.67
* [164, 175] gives 0.164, 2.22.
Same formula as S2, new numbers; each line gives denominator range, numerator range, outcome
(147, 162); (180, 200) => 1.90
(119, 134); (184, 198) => 1.09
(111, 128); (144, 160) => 0.61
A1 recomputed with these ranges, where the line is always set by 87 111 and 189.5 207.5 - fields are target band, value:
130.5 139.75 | 0.5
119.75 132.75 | 0.1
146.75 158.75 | 5.4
